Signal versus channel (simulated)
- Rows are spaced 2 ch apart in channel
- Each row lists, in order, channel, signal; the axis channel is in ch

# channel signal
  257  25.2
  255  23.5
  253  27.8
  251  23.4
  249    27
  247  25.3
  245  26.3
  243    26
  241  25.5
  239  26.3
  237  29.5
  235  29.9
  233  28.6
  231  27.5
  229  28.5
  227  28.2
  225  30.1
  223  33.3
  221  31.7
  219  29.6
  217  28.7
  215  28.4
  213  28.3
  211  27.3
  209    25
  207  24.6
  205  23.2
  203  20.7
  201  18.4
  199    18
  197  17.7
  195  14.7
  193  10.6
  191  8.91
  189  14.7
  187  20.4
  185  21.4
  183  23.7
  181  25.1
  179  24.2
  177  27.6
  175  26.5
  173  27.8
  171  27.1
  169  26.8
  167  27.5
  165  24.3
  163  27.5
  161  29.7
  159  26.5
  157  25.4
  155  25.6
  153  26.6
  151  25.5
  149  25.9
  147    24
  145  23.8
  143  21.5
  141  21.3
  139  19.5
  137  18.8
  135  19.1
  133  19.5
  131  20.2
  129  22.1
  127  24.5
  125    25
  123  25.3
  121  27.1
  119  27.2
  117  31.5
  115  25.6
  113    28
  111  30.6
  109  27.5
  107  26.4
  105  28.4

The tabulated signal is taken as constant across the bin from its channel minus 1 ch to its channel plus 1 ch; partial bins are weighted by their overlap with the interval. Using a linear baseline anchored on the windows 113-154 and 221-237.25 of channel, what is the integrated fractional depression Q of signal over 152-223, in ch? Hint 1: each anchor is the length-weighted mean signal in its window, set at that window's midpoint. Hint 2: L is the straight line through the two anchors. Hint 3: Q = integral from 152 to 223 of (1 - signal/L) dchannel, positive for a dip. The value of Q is 8.0 ch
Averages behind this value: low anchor 23.8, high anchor 29.6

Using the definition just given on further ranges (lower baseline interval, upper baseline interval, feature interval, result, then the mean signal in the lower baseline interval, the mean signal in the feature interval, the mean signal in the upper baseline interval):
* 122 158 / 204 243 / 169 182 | -0.7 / 23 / 26.4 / 28.1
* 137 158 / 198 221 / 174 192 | 2.2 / 23.7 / 21.4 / 25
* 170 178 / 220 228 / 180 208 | 9.7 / 27.2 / 18.7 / 30.8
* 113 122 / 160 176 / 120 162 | 5.9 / 27.9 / 23.7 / 27.1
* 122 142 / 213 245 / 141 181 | -3.7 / 21.5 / 25.9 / 28.7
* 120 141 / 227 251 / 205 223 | -1.4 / 22.1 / 28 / 27.2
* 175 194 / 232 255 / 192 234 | -2.6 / 20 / 24.9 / 26.7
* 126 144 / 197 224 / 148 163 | -3.0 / 20.7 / 26.5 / 25.6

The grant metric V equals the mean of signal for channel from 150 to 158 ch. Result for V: 25.8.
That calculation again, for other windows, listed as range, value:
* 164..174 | 26.7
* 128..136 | 20.2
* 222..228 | 30.5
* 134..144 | 20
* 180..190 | 21.1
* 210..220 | 28.5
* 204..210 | 24.3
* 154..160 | 25.8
